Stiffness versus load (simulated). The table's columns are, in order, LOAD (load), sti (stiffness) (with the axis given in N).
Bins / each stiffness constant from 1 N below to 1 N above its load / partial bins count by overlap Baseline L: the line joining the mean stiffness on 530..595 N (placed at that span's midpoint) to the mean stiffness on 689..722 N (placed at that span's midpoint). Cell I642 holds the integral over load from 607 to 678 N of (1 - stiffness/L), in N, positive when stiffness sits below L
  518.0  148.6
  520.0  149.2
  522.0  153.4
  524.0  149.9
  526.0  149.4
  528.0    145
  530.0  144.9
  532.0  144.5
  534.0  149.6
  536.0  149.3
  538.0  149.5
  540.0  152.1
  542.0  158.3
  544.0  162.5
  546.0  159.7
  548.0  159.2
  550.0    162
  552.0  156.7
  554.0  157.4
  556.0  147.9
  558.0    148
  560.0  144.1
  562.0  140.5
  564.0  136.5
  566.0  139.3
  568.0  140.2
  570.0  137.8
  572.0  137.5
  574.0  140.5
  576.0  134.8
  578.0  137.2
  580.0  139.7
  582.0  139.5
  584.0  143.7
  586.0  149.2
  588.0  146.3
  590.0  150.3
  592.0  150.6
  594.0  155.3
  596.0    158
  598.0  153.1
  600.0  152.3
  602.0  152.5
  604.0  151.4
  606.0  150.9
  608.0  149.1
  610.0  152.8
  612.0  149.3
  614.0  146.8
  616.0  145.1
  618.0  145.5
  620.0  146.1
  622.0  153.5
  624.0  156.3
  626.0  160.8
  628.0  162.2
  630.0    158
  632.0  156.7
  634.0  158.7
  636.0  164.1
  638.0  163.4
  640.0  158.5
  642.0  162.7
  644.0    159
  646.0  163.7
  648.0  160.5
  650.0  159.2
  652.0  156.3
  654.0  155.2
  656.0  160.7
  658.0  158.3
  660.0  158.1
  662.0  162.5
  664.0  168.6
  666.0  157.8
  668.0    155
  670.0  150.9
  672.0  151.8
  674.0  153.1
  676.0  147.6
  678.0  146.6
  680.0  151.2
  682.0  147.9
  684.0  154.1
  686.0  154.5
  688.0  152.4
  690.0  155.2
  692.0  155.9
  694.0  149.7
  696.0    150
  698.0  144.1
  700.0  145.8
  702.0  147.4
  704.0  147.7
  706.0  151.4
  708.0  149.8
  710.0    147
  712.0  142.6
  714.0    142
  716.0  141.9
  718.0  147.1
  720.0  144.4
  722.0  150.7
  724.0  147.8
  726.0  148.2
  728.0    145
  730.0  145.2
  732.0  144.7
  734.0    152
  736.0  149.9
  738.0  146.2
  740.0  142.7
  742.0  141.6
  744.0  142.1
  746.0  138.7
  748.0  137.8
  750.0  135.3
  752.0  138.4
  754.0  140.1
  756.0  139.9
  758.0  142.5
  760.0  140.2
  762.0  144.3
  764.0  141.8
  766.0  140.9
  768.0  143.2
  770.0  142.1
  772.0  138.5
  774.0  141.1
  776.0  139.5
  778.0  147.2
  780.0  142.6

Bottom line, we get -4.08 N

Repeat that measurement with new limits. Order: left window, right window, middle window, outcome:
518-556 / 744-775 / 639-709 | -4.46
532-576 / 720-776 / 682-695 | -0.77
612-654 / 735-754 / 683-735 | -0.75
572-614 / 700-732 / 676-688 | -0.32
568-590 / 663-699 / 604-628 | -0.97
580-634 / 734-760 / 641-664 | -1.85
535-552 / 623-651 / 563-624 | 4.71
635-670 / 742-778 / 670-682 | 0.44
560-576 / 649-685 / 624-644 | -1.39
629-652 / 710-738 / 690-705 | 0.16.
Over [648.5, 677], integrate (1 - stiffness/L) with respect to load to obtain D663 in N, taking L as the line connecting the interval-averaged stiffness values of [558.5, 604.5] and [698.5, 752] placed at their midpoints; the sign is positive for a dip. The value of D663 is -2.3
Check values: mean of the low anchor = 145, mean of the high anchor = 145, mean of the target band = 157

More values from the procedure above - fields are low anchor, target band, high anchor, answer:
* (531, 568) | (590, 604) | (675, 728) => -0.3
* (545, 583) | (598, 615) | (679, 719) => -0.5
